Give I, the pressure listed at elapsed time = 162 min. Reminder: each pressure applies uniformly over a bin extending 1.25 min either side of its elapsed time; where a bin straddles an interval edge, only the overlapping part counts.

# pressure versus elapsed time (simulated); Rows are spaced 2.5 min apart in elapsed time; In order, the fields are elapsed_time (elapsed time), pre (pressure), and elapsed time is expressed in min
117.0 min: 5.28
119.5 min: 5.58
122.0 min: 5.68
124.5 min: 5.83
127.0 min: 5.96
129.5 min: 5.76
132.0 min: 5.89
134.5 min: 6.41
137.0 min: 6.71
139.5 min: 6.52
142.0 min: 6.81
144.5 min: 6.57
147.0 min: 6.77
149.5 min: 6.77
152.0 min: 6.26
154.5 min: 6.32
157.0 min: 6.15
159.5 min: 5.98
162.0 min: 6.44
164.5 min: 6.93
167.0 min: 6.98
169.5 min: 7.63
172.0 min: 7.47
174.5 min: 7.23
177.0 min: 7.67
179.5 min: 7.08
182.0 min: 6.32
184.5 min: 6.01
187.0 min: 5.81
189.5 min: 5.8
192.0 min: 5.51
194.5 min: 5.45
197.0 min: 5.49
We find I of 6.44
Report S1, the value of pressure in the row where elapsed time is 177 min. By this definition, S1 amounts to 7.67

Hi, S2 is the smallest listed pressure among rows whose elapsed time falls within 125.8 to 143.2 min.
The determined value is 5.76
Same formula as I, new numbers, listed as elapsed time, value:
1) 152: 6.26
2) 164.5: 6.93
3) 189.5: 5.8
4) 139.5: 6.52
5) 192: 5.51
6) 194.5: 5.45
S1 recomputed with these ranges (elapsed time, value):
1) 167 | 6.98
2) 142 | 6.81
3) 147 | 6.77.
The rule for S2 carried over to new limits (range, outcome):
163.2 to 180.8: 6.93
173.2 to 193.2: 5.51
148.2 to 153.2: 6.26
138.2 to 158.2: 6.15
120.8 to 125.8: 5.68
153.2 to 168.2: 5.98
